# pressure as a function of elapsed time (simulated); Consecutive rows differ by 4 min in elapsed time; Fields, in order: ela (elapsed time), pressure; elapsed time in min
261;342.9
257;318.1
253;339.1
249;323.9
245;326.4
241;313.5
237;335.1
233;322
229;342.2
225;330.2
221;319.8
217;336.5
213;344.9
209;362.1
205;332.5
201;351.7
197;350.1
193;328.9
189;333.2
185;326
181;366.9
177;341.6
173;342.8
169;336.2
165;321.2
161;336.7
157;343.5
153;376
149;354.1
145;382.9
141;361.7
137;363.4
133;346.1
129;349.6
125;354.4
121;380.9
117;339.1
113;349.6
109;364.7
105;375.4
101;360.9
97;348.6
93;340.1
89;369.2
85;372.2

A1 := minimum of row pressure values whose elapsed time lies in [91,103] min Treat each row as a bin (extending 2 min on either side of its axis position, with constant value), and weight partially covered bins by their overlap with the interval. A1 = 340.1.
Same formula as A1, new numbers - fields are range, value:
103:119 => 339.1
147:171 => 321.2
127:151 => 346.1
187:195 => 328.9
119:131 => 349.6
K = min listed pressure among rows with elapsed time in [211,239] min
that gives 319.8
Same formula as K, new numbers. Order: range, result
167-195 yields 326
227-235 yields 322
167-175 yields 336.2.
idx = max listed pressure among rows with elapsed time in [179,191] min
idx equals 366.9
